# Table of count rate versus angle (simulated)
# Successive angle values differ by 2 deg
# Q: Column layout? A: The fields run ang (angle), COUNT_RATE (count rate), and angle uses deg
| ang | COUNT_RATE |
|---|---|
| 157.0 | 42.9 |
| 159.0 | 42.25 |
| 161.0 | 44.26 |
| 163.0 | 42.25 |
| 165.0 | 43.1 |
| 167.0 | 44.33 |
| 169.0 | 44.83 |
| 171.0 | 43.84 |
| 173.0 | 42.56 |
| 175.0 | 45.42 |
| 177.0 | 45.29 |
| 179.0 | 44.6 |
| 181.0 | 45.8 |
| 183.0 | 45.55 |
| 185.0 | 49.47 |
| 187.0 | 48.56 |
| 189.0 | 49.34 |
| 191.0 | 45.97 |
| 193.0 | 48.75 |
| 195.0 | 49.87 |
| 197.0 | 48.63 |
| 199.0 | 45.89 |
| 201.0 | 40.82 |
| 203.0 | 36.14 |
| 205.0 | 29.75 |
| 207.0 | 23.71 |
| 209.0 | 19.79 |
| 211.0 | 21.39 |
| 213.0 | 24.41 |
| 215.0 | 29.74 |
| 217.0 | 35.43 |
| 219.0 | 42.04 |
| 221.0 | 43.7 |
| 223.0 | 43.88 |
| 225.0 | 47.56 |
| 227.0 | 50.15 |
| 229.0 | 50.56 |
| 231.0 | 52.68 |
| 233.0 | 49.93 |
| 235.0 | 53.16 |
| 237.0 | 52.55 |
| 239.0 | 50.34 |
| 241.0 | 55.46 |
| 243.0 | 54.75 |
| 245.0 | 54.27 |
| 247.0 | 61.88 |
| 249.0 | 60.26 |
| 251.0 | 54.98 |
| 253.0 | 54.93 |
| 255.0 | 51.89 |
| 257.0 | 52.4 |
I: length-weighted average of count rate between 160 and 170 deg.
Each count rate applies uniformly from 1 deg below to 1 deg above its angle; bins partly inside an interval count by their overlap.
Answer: 43.8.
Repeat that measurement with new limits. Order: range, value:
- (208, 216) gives 23.8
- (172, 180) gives 44.5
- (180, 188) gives 47.3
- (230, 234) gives 51.3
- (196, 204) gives 42.9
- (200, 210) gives 30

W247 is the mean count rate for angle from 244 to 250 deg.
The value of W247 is 58.8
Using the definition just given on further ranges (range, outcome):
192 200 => 48.3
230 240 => 51.7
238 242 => 52.9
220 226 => 45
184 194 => 48.4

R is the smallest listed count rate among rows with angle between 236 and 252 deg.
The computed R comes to 50.34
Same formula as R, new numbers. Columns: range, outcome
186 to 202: 40.82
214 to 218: 29.74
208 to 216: 19.79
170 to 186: 42.56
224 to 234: 47.56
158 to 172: 42.25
